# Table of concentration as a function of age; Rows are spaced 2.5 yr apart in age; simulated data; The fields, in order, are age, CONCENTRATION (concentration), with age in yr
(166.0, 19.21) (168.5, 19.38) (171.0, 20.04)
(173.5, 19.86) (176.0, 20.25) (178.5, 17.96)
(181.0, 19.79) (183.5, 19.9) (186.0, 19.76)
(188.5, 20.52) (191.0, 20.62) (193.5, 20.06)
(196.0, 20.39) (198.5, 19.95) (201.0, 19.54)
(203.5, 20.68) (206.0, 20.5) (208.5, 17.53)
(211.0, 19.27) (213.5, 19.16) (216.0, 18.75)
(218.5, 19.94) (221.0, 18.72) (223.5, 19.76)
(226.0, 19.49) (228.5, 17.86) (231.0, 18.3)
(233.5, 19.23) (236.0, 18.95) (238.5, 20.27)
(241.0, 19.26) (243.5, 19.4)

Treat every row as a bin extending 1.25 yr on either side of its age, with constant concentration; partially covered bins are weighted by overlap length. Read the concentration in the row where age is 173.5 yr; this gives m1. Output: 19.86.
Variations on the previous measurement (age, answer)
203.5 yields 20.68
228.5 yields 17.86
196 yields 20.39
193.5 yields 20.06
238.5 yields 20.27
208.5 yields 17.53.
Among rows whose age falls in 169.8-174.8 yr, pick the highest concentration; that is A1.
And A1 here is 20.04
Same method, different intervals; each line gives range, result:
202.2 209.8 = 20.68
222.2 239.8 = 20.27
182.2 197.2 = 20.62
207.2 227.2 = 19.94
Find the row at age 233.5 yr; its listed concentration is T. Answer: 19.23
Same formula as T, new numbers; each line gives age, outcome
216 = 18.75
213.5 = 19.16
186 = 19.76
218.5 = 19.94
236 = 18.95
